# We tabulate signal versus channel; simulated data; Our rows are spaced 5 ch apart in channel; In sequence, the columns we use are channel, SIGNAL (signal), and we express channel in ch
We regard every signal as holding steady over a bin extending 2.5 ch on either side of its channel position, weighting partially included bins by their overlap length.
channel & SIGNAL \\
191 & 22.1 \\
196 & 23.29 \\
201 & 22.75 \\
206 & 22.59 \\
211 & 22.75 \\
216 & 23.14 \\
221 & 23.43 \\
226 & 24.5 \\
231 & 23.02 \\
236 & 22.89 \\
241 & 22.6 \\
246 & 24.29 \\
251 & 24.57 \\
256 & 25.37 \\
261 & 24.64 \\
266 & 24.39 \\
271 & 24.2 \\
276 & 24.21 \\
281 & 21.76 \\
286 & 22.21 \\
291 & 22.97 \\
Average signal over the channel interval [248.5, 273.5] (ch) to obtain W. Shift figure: 24.6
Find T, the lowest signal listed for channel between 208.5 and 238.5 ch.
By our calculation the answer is 22.75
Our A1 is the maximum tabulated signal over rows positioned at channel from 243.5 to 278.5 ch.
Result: 25.37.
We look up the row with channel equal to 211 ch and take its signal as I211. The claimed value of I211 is 22.75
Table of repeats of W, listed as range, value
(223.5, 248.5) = 23.5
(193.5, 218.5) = 22.9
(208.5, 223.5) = 23.1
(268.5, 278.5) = 24.2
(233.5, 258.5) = 23.9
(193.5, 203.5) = 23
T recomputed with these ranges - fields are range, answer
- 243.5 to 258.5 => 24.29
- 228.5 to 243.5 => 22.6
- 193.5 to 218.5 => 22.59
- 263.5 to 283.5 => 21.76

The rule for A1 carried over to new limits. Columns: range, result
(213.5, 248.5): 24.5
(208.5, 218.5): 23.14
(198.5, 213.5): 22.75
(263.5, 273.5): 24.39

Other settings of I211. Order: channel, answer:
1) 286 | 22.21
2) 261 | 24.64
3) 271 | 24.2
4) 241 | 22.6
